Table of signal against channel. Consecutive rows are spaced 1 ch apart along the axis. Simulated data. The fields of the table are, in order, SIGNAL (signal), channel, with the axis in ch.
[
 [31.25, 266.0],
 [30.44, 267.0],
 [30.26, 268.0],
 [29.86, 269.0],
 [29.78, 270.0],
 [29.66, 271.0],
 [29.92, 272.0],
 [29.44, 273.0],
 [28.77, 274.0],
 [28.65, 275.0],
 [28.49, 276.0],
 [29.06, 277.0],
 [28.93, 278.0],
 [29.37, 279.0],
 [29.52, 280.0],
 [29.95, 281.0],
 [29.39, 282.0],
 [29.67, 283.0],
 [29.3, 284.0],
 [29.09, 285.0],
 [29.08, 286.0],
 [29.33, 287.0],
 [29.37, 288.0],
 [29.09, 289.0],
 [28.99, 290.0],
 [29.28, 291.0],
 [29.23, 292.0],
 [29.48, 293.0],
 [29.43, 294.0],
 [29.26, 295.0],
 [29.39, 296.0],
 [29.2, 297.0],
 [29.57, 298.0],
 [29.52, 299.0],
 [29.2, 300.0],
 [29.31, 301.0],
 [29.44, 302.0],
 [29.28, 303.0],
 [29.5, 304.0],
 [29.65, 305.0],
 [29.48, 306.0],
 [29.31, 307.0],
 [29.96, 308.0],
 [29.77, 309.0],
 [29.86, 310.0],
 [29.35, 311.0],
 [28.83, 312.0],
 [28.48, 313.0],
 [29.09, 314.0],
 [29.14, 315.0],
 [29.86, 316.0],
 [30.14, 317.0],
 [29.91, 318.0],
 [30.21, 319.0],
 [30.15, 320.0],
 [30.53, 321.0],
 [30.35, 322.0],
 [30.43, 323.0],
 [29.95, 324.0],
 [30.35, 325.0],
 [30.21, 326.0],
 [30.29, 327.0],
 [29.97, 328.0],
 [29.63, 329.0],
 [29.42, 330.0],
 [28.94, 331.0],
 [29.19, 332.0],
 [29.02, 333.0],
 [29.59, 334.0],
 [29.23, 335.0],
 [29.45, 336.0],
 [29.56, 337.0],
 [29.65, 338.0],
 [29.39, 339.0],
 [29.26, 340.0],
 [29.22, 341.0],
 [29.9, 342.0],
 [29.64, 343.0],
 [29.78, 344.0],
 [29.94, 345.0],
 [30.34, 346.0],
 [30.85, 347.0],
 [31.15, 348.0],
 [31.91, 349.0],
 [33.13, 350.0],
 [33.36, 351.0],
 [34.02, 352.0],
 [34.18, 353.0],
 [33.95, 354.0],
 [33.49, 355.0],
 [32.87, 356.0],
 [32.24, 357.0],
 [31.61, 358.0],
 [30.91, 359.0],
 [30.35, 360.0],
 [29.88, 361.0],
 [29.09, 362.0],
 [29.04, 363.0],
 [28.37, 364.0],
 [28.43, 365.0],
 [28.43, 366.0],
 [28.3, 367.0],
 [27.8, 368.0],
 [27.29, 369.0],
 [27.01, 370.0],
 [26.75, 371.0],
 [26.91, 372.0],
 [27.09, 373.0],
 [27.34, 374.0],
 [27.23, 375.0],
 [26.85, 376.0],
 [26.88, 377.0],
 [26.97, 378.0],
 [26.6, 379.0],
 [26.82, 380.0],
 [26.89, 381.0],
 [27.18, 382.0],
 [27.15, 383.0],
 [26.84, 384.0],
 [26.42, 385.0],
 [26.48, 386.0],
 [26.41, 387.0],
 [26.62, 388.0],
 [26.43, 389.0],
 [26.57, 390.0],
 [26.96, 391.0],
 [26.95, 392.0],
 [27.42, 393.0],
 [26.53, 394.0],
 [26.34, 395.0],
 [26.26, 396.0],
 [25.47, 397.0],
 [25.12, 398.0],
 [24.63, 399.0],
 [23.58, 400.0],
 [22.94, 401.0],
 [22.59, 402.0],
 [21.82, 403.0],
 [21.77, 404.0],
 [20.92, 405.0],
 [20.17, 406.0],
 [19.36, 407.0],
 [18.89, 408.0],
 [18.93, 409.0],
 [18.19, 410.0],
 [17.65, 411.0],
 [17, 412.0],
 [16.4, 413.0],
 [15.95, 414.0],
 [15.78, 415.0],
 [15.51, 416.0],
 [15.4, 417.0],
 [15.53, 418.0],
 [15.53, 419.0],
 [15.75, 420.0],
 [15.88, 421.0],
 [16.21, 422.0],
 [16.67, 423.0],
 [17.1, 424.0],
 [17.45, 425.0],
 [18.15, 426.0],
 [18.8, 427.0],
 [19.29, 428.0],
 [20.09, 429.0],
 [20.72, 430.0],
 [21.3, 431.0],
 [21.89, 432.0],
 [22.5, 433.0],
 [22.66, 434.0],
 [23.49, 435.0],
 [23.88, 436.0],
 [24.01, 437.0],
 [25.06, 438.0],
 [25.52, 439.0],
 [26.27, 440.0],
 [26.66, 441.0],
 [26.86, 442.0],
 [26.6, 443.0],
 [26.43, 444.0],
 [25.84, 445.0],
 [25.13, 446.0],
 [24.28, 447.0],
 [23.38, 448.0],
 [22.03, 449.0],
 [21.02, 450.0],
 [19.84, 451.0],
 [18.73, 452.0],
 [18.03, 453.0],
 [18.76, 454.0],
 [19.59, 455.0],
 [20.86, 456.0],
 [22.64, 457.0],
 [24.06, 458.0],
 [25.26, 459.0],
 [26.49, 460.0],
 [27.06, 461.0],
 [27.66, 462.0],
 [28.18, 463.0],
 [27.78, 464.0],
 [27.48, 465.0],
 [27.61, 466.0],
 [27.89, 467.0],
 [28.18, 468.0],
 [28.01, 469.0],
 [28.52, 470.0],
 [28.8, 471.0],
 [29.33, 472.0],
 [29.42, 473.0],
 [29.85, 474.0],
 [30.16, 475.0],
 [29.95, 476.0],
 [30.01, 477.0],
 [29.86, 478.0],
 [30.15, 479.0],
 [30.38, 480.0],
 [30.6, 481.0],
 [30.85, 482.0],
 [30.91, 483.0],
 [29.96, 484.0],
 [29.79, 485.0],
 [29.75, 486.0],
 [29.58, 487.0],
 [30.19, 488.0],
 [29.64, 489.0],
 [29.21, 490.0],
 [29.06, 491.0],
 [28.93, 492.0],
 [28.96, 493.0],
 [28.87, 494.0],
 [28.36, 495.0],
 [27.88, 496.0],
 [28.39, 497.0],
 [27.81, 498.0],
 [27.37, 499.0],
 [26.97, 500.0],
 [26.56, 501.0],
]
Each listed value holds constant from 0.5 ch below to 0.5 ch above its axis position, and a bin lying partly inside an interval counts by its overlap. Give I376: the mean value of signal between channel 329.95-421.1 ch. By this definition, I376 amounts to 26.3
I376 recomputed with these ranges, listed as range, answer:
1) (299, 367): 30.1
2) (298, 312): 29.5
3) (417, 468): 22.4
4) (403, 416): 18.4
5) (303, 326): 29.7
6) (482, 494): 29.7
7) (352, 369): 30.6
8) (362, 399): 27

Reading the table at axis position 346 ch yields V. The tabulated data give 30.34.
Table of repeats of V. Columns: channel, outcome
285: 29.09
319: 30.21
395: 26.34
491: 29.06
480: 30.38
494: 28.87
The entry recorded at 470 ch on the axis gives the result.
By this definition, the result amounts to 28.52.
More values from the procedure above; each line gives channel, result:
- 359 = 30.91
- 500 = 26.97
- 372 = 26.91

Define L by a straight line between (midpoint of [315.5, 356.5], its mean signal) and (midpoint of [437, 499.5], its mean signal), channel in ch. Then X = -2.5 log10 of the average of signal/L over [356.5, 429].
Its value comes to 0.22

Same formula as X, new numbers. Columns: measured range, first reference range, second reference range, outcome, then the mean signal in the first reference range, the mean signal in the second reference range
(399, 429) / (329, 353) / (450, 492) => 0.481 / 30.3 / 27.3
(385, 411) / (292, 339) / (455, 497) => 0.213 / 29.6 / 28.4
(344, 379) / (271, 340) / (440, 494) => -0.044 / 29.5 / 26.9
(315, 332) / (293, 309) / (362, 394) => -0.044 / 29.4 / 27.2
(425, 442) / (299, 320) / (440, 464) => 0.095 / 29.5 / 23.9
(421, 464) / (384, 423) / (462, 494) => 0.140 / 21.5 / 29.3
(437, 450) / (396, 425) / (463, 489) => -0.040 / 19.1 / 29.4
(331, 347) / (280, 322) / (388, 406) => -0.074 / 29.5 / 24.8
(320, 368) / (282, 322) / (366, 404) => -0.095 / 29.5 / 26.3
